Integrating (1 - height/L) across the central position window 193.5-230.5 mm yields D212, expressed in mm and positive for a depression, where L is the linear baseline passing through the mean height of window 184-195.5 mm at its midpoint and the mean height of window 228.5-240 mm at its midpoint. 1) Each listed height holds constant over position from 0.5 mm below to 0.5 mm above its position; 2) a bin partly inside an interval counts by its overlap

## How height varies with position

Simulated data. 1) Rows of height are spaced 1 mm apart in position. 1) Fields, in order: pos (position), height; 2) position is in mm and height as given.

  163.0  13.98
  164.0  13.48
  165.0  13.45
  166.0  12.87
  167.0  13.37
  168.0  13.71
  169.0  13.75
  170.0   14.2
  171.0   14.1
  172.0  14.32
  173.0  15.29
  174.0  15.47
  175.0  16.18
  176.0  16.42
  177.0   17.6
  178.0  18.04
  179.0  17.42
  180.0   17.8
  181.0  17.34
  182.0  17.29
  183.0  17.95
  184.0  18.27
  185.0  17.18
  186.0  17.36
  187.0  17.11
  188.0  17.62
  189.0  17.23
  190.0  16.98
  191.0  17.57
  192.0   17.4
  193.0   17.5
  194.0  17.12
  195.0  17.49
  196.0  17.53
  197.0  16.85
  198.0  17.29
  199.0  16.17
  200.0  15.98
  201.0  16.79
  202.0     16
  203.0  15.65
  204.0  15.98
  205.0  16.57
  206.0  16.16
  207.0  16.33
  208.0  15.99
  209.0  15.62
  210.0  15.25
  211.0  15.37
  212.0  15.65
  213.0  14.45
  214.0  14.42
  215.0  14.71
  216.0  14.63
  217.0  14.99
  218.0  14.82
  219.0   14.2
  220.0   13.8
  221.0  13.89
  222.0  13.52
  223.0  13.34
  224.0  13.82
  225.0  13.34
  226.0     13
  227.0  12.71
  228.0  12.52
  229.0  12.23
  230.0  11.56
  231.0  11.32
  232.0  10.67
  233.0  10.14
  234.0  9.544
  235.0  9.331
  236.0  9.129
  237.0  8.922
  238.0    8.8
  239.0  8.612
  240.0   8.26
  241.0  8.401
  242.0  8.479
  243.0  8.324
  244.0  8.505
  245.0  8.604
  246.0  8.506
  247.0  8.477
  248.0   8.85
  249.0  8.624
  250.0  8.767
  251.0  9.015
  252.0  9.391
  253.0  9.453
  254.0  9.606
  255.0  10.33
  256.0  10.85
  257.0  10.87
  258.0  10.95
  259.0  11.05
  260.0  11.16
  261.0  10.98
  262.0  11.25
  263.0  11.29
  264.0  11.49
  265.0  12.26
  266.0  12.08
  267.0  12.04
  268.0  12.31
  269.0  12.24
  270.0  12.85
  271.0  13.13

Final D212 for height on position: -3.85 mm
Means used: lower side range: 17.4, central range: 15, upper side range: 9.95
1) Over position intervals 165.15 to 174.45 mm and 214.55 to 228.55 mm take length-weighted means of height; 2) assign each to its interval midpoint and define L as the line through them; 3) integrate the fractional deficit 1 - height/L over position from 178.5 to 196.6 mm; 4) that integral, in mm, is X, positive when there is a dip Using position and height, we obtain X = -4.5 mm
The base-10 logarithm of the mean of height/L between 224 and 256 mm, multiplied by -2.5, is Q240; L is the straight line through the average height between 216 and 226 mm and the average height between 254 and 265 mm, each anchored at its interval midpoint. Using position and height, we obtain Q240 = 0.26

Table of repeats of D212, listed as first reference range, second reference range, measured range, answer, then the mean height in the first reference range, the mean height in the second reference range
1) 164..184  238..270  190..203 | -2.65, 15.6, 10.1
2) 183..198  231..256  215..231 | -1.48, 17.4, 9.11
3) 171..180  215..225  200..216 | -1.02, 16.3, 14.1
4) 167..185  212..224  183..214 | -2.95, 16.1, 14.3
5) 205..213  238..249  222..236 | -0.21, 15.7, 8.52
